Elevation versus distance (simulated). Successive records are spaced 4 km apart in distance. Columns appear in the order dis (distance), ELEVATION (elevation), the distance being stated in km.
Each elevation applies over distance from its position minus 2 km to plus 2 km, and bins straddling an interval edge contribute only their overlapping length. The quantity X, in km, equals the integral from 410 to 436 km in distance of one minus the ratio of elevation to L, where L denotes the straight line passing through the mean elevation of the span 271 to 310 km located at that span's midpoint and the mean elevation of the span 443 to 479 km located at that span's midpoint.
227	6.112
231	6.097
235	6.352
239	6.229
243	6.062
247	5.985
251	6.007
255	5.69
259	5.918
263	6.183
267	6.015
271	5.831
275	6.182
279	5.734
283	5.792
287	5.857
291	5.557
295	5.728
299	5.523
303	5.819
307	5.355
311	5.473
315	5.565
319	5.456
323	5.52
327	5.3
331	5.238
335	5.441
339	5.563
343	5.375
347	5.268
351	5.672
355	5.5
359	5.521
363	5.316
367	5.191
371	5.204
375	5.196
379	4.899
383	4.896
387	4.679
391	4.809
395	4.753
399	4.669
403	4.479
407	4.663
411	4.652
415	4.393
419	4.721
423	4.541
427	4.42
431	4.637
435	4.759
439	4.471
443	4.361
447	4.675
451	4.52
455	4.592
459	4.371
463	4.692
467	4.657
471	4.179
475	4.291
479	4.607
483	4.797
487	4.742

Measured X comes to 1.0 km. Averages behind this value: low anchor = 5.73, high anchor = 4.5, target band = 4.58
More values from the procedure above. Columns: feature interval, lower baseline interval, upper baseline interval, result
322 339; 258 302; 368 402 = -0.02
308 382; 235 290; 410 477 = -0.81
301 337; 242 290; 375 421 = -0.15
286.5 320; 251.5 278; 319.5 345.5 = 0.37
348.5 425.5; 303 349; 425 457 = 0.60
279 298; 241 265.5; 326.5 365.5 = 0.14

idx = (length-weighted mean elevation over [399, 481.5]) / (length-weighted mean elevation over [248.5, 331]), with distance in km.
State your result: 0.8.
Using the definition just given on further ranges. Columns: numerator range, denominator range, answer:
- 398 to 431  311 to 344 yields 0.84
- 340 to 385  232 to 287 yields 0.88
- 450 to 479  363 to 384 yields 0.88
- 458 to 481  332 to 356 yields 0.82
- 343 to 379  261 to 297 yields 0.91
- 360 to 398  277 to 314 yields 0.89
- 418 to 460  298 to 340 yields 0.83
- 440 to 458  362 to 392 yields 0.90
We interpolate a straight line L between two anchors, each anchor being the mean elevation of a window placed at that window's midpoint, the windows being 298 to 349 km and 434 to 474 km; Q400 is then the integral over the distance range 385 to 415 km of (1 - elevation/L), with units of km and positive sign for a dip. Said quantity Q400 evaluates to 1.5 km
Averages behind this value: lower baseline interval 5.45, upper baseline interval 4.52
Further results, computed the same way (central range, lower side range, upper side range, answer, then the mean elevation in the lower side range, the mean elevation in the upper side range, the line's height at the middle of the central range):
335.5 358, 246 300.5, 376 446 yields -1.1 km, 5.86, 4.64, 5.21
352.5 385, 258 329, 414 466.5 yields -0.7 km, 5.71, 4.56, 5.12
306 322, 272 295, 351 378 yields 0.5 km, 5.82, 5.33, 5.63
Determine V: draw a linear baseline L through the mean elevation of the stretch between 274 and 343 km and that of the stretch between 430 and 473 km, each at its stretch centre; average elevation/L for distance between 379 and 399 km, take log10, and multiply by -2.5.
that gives 0.046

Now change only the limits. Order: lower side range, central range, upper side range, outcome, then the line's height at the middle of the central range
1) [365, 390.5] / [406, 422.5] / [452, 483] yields 0.05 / 4.8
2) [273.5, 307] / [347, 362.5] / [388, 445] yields -0.07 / 5.16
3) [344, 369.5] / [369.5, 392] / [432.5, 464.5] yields 0.05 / 5.18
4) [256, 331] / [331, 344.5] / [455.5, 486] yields 0.00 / 5.41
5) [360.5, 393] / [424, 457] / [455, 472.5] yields 0.02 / 4.64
